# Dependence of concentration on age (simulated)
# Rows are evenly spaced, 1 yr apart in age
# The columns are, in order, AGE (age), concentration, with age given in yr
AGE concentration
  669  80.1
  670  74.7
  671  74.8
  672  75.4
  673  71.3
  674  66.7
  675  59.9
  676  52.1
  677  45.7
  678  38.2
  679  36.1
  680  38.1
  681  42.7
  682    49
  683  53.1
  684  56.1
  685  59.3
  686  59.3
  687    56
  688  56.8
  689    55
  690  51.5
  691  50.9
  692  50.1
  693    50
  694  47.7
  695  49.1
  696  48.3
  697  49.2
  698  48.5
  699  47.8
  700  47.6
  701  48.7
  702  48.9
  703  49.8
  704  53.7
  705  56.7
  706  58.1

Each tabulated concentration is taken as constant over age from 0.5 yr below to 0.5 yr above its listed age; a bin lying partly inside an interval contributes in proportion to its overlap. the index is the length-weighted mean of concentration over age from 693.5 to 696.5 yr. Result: 48.4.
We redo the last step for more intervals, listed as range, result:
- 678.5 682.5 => 41.5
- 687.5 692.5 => 52.9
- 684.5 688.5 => 57.8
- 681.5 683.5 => 51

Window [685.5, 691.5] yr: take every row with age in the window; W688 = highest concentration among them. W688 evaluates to 59.3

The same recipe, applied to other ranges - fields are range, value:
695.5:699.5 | 49.2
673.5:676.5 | 66.7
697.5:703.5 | 49.8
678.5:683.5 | 53.1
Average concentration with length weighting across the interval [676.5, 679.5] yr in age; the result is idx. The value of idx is 40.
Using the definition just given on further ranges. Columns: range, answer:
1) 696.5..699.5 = 48.5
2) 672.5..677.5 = 59.1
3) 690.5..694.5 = 49.7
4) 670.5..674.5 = 72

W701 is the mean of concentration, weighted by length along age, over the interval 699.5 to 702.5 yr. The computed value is 48.4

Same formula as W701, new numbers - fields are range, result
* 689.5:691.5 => 51.2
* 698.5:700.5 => 47.7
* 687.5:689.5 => 55.9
